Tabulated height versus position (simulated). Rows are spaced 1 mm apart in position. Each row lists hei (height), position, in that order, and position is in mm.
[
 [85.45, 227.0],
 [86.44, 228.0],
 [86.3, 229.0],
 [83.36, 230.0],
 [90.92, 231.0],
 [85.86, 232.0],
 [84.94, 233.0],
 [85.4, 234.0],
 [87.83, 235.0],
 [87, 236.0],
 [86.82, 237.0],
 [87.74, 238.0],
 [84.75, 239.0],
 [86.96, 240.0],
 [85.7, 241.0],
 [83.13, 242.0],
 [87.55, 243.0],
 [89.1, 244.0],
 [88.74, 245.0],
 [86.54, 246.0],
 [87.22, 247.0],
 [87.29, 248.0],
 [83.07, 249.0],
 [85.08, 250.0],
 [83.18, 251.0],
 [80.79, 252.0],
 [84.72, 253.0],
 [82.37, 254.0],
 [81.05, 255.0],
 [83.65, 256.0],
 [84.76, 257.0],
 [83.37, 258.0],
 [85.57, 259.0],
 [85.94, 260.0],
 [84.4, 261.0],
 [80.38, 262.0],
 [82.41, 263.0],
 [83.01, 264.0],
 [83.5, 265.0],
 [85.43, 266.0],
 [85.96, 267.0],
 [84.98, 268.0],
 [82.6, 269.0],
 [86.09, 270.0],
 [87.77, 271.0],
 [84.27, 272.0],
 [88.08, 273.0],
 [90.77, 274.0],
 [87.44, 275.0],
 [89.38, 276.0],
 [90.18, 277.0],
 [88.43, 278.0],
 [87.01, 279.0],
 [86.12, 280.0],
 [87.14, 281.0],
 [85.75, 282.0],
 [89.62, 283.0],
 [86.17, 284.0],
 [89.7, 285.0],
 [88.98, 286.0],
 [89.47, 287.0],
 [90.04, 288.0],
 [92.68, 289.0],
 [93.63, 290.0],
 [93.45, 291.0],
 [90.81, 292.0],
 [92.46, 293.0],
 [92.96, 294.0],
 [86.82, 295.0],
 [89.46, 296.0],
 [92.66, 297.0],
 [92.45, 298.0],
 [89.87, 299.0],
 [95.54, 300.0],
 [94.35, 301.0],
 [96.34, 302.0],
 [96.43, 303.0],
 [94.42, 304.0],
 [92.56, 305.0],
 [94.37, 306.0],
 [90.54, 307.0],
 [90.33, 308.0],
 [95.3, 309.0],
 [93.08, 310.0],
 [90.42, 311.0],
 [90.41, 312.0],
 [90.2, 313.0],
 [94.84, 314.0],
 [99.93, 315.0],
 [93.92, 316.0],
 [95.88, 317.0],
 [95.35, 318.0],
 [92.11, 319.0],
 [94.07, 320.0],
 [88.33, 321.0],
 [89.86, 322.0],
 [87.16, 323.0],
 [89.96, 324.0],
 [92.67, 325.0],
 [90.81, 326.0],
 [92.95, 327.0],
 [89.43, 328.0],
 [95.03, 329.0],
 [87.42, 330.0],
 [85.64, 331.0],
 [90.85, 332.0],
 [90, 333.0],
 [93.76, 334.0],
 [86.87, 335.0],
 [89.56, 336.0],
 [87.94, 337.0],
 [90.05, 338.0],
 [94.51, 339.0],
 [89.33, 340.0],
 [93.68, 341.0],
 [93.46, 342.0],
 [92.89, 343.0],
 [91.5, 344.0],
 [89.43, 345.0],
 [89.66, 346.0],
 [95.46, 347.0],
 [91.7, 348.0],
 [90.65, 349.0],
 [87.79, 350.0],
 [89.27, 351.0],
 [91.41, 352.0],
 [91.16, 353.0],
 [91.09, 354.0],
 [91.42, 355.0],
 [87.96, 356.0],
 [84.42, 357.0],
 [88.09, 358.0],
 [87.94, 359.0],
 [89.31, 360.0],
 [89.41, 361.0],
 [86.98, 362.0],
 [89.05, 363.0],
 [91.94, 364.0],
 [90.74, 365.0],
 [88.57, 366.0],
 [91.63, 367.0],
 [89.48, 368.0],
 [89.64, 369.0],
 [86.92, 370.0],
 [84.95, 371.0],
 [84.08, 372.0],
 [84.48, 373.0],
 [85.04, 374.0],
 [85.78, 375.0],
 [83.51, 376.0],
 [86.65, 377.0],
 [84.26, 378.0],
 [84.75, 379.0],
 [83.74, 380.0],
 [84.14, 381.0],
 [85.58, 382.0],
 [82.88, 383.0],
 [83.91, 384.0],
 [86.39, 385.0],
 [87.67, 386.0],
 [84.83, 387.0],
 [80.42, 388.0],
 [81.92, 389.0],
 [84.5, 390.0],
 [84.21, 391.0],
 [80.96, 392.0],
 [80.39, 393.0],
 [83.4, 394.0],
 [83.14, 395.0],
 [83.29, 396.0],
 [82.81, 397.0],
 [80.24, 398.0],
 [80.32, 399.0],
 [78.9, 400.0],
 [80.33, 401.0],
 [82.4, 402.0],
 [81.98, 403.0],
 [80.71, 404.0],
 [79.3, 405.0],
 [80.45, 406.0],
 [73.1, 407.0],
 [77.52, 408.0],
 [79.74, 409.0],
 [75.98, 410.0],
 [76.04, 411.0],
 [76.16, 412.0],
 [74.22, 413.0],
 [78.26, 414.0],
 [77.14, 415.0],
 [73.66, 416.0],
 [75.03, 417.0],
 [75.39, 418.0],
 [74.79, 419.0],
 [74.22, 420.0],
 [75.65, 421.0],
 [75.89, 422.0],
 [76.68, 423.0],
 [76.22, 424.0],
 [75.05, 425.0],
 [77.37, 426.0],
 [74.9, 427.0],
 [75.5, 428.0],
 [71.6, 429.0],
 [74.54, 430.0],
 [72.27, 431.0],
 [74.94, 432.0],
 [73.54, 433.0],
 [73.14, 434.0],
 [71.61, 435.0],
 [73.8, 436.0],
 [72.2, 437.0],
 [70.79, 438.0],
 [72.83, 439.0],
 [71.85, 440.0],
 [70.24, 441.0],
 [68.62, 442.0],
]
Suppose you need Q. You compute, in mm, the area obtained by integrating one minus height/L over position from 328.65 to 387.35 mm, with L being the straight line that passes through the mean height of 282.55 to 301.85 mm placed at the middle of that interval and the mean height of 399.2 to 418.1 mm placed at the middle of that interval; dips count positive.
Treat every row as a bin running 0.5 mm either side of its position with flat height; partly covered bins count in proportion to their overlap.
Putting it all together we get -3.5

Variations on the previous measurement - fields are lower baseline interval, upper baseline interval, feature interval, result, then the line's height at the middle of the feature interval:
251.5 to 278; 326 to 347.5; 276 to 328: -2.0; 88.1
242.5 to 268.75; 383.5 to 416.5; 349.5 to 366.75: -1.6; 81.6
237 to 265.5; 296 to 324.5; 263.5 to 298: 0.2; 88.8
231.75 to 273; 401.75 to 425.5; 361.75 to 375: -1.5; 79.2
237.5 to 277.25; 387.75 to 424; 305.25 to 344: -4.4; 82.4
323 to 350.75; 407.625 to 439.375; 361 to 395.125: -1.0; 83.2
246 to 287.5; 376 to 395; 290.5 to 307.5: -1.5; 85.2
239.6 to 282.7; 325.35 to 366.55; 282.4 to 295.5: -0.5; 87.1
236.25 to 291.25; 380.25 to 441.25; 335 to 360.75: -2.8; 81.6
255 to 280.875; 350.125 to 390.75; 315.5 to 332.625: -1.0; 86.3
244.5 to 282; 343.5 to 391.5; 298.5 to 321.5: -1.9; 86.3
